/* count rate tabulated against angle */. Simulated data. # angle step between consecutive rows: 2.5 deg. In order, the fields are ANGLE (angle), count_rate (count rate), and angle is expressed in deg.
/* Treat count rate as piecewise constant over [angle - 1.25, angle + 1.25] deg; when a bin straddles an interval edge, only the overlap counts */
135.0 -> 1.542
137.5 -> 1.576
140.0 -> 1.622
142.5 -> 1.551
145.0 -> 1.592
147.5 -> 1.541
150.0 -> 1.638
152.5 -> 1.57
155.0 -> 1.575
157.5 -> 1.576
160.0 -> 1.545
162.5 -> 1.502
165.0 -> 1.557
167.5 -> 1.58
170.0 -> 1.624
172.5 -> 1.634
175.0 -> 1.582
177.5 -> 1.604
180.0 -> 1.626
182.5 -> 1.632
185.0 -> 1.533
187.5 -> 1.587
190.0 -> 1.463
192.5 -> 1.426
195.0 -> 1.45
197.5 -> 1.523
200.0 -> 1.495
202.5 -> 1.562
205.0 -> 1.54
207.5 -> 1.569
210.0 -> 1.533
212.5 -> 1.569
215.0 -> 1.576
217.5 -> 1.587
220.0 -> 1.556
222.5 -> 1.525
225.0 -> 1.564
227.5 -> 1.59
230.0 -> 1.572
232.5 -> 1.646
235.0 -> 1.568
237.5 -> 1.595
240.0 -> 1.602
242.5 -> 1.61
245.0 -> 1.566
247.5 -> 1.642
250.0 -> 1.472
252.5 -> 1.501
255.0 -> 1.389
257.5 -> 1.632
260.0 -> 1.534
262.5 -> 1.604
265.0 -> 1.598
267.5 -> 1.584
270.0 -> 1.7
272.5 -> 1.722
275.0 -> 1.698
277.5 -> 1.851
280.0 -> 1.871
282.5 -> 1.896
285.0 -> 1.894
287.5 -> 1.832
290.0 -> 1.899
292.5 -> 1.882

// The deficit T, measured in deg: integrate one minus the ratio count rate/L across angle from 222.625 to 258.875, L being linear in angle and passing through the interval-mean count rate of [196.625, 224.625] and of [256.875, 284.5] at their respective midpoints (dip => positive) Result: 1.4 deg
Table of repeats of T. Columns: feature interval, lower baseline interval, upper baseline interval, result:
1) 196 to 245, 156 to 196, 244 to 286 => 1.2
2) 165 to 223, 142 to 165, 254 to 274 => 0.8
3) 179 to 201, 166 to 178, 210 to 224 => 0.8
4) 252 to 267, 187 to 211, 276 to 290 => 1.9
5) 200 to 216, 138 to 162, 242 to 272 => 0.2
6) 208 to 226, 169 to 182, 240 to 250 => 0.5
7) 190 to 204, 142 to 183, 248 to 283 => 1.0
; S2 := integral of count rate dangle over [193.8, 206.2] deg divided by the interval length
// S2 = 1.51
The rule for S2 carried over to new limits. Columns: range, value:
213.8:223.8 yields 1.56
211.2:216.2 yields 1.57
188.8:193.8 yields 1.44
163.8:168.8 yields 1.57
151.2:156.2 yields 1.57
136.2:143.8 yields 1.58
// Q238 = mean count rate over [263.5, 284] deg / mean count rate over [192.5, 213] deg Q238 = 1.14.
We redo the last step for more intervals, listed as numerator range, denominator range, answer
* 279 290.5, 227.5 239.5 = 1.18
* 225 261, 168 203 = 1.01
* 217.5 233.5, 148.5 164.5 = 1.01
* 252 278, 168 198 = 1.04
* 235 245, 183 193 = 1.05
